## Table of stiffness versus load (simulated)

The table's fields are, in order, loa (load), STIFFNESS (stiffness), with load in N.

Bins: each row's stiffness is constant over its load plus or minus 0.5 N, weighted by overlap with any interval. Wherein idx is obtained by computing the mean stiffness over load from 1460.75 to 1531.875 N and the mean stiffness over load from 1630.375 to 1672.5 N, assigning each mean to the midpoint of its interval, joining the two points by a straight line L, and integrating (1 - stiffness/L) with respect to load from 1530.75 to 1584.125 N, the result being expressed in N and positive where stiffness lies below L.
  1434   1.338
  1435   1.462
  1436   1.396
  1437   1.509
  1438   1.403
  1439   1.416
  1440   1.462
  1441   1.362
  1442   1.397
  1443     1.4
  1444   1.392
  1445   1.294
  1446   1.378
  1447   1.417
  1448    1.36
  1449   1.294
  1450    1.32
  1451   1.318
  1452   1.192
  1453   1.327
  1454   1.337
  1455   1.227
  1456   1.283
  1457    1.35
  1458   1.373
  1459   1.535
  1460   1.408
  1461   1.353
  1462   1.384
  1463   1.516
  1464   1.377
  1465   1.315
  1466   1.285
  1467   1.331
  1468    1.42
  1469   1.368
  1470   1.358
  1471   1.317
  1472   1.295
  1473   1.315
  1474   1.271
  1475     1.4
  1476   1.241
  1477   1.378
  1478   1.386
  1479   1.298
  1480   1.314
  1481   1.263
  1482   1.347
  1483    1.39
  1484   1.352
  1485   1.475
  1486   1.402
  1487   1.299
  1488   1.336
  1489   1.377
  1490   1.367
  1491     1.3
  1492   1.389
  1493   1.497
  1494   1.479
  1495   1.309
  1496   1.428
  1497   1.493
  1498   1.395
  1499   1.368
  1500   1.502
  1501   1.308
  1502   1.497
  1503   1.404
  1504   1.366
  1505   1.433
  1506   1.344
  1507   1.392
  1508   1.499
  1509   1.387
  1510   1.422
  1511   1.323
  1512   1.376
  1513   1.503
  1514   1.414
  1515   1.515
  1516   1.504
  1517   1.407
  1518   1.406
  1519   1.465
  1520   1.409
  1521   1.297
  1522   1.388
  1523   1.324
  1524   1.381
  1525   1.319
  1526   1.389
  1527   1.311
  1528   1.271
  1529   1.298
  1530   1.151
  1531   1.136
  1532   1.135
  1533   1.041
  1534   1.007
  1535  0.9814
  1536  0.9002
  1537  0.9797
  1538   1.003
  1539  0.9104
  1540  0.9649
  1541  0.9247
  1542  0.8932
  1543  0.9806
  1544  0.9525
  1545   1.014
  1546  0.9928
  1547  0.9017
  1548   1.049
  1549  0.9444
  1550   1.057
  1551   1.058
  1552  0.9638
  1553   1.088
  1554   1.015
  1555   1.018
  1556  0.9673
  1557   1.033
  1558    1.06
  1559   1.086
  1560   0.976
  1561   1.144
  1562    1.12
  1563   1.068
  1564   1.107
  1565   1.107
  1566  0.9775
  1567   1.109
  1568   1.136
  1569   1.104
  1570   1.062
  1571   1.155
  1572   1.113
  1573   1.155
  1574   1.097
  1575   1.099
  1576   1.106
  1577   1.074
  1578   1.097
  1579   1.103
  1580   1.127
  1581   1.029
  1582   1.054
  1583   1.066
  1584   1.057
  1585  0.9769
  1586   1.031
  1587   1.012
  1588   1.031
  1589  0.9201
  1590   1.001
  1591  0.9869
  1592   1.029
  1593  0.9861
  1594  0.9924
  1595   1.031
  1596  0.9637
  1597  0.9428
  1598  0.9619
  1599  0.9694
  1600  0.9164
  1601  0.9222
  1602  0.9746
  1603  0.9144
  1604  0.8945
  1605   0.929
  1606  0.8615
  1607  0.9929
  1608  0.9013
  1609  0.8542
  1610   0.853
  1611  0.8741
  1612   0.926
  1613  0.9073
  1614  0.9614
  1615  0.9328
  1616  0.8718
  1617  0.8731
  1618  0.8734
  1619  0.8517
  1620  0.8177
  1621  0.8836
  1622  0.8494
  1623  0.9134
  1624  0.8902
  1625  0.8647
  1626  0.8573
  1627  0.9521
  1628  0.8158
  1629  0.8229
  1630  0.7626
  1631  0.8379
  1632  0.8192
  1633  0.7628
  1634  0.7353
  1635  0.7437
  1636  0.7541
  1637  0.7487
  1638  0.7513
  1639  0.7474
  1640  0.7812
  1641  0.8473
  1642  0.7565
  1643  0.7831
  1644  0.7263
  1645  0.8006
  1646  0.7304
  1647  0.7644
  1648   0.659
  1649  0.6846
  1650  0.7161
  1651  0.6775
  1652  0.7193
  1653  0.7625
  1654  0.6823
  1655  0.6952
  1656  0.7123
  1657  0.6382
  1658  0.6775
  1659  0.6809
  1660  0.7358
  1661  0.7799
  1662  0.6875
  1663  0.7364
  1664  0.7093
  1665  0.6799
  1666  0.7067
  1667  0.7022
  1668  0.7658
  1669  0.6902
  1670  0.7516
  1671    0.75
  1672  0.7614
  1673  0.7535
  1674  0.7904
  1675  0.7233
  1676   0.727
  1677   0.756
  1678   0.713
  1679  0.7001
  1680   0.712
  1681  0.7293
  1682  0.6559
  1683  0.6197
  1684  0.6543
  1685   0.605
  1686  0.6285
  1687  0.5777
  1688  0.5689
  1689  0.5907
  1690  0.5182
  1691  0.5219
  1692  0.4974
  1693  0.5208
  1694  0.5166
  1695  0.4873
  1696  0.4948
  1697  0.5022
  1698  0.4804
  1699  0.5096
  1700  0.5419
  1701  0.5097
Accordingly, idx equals 3.42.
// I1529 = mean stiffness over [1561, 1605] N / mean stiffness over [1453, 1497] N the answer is 0.76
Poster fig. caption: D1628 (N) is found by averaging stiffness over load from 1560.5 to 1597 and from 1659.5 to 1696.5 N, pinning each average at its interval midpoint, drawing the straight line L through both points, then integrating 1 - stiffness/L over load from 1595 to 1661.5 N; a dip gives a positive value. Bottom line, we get 3.03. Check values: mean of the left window 1.06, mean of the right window 0.663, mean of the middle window 0.824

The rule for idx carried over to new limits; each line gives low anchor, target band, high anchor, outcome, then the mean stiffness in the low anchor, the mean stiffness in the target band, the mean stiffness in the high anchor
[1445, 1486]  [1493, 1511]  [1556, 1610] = -2.4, 1.35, 1.41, 1.02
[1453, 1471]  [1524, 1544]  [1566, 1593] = 1.6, 1.36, 1.09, 1.06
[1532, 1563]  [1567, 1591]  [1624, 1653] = -3.7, 1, 1.07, 0.774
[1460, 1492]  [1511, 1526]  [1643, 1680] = -2.5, 1.35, 1.4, 0.721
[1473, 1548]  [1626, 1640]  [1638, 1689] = 0.6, 1.29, 0.791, 0.711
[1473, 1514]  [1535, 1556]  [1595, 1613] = 3.3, 1.38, 0.98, 0.923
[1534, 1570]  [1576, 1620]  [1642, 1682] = -3.5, 1.02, 0.966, 0.722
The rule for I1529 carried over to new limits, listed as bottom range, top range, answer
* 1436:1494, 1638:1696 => 0.51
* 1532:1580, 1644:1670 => 0.69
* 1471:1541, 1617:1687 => 0.57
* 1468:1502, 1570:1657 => 0.66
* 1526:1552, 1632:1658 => 0.71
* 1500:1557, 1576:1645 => 0.75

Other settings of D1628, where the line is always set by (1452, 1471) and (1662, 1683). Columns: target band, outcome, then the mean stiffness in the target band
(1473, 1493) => -0.9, 1.35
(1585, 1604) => -0.3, 0.975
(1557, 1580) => -1.3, 1.09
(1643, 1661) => 1.6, 0.714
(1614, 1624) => 0.0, 0.879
